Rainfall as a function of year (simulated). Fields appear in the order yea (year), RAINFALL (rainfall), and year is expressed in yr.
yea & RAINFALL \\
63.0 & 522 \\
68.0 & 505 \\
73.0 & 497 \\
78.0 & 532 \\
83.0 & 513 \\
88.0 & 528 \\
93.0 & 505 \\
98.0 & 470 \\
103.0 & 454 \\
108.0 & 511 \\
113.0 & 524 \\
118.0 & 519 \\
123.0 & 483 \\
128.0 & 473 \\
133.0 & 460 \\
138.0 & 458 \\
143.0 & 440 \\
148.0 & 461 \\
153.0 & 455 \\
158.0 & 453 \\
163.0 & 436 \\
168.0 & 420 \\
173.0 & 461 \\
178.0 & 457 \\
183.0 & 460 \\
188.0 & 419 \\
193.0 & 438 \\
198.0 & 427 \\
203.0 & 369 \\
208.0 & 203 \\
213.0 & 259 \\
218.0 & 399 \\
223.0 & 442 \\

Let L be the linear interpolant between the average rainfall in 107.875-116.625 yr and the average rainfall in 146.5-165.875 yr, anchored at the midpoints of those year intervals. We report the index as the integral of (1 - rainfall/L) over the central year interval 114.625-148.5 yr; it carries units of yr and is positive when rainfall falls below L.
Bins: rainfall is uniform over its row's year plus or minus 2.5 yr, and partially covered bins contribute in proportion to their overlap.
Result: 1.15 yr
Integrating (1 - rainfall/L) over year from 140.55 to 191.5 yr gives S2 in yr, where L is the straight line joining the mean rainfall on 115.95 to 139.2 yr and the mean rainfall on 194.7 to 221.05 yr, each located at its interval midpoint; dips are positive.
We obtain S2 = -4.55 yr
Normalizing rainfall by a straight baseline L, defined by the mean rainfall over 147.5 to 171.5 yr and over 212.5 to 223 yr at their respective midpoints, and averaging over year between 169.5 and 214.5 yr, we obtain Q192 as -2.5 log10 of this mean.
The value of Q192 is 0.04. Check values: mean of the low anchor 444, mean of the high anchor 369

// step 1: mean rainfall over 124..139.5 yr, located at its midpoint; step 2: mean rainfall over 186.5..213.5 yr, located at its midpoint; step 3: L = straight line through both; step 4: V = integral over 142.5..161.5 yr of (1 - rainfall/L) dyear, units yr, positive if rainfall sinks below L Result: -0.8 yr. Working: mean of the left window 466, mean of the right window 357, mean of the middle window 453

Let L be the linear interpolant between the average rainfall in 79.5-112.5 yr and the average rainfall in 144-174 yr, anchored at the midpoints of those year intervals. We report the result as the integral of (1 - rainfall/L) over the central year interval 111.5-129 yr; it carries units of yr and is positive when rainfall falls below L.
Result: -0.8 yr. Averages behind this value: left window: 500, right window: 447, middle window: 501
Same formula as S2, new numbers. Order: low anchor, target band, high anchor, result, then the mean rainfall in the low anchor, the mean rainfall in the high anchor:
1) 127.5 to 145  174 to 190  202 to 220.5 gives -3.74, 457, 303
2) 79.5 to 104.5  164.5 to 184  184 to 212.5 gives -2.52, 497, 368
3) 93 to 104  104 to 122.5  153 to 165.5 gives -1.69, 473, 447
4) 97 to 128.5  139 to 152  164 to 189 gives 0.44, 493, 444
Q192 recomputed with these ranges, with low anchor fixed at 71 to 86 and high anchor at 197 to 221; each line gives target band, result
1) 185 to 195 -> -0.21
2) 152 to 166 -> -0.12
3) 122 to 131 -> -0.07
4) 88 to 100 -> -0.01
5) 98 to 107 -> 0.03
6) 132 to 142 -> -0.06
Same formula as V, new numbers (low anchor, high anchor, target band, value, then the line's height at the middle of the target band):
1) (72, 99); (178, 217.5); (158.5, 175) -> -1.1 yr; 412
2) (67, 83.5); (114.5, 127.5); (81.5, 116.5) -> 0.3 yr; 505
